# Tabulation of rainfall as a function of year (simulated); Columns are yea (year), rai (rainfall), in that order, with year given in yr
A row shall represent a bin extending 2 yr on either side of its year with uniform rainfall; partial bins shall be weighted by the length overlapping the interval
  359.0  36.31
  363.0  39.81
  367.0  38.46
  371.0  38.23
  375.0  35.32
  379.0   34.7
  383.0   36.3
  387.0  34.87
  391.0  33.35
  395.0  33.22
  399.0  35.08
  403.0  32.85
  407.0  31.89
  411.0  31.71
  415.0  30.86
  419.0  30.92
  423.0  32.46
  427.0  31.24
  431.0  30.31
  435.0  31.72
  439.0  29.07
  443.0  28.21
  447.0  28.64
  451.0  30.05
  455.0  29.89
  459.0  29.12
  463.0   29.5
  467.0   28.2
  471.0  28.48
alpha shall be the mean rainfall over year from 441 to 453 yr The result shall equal 29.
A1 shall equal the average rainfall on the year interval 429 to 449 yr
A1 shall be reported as 29.6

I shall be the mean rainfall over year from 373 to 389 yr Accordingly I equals 35.3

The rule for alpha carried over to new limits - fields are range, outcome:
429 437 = 31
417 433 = 31.2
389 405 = 33.6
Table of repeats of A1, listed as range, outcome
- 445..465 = 29.4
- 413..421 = 30.9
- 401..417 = 31.8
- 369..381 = 36.1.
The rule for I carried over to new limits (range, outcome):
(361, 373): 38.8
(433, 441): 30.4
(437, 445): 28.6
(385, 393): 34.1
